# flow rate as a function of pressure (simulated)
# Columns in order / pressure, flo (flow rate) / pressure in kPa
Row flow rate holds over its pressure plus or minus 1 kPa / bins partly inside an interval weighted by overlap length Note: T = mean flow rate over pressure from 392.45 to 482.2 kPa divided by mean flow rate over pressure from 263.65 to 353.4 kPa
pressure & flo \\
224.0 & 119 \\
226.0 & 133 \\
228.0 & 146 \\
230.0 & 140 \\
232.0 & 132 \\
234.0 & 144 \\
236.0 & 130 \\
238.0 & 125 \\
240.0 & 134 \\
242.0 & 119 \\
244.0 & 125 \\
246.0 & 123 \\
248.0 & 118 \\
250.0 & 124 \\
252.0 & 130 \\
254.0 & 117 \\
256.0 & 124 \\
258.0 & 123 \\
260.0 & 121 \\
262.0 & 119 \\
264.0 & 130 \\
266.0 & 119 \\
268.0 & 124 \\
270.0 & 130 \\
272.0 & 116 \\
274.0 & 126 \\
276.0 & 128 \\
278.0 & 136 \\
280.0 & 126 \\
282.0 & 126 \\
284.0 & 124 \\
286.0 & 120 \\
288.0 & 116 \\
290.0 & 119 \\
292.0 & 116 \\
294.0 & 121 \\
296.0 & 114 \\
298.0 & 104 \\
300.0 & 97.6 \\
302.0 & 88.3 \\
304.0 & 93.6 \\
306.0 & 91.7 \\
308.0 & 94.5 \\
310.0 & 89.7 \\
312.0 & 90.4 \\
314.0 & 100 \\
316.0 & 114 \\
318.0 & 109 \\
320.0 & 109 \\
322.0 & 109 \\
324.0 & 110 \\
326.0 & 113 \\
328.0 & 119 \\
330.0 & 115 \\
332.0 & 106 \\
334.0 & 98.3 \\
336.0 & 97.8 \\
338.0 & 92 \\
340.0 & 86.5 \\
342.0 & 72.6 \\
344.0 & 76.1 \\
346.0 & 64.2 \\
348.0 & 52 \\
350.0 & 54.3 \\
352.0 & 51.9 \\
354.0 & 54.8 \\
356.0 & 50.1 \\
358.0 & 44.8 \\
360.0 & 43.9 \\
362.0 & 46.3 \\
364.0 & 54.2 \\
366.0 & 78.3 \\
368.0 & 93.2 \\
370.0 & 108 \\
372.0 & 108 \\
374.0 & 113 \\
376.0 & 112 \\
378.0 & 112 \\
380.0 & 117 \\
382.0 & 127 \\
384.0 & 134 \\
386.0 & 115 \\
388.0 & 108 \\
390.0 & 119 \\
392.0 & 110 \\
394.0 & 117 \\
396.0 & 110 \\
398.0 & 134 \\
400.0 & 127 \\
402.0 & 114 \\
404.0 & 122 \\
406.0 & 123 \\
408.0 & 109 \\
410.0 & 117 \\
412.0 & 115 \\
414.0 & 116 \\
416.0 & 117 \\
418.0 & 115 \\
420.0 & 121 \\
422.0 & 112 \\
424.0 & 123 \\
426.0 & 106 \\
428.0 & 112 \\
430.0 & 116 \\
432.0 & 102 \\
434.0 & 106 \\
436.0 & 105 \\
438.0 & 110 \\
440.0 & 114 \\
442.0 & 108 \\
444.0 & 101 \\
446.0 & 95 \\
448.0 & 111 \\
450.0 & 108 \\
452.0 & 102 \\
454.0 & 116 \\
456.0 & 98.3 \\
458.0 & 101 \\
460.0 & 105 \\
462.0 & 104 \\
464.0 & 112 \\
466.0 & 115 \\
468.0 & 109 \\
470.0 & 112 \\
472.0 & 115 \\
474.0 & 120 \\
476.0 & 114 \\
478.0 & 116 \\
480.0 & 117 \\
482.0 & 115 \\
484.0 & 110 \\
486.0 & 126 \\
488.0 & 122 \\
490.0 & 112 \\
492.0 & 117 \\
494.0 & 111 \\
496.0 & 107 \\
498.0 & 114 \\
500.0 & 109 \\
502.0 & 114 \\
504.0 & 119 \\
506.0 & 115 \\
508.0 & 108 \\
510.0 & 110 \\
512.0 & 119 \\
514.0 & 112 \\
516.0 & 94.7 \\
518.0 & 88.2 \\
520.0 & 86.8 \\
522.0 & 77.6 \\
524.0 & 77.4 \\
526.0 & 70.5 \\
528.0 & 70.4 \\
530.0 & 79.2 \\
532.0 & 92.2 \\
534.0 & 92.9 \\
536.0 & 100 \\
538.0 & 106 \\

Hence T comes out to 1.1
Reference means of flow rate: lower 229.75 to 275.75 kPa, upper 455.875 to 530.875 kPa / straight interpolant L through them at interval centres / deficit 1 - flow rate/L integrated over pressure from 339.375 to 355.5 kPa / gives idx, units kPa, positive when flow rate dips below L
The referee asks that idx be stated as 7.5 kPa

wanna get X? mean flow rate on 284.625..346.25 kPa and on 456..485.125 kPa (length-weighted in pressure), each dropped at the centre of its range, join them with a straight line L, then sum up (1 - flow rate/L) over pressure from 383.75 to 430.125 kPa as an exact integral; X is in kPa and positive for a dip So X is -4.0 kPa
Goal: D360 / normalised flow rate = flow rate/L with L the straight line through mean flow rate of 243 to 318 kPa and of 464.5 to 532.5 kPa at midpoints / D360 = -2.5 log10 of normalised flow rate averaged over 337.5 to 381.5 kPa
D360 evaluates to 0.41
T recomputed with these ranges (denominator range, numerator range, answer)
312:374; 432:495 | 1.30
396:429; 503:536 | 0.81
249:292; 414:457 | 0.89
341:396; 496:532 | 1.13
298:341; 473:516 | 1.13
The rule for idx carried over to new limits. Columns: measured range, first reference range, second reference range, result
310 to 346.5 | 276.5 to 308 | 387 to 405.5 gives 4.8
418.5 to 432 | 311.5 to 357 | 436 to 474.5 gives -1.4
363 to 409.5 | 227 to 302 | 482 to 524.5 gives 1.5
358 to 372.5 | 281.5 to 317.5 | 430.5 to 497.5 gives 4.7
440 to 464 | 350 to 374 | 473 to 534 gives -3.7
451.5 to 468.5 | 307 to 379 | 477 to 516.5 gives 0.1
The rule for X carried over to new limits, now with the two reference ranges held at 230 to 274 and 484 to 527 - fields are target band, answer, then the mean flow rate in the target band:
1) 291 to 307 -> 2.4 kPa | 103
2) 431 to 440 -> 0.3 kPa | 107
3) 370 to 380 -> 0.4 kPa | 112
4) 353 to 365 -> 7.0 kPa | 49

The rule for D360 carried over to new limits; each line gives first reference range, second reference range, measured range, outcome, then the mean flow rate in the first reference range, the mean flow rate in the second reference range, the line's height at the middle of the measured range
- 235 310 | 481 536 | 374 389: -0.062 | 118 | 103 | 111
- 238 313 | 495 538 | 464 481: -0.131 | 117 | 98.1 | 102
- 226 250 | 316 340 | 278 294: -0.039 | 130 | 107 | 118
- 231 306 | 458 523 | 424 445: 0.040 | 121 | 110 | 113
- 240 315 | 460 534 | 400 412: -0.073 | 116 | 106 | 110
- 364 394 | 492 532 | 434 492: -0.077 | 109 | 99.4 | 103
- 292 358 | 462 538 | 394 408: -0.229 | 91.5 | 105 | 97.5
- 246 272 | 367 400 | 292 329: 0.152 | 123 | 115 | 120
